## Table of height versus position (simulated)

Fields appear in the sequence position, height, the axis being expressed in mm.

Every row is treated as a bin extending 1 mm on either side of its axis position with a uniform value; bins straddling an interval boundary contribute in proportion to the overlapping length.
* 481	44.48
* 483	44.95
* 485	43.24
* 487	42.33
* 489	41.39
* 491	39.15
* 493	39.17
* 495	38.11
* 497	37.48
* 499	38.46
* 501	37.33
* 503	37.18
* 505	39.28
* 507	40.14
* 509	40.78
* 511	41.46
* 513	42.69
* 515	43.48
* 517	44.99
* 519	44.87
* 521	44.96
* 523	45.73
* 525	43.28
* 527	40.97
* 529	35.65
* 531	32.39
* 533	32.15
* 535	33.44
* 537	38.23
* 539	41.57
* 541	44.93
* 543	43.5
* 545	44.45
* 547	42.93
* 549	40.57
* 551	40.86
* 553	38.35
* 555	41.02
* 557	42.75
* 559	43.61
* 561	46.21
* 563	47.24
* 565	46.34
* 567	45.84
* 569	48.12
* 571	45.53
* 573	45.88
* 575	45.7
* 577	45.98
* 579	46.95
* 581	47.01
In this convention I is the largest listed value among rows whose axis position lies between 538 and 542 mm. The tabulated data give 44.93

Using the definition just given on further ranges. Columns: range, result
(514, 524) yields 45.73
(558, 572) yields 48.12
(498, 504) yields 38.46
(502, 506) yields 39.28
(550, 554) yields 40.86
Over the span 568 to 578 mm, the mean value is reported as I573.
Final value 46.2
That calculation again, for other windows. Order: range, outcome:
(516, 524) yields 45.1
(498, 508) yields 38.5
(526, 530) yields 38.3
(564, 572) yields 46.5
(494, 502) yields 37.8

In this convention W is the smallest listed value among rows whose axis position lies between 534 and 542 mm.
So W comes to 33.44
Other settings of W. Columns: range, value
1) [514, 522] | 43.48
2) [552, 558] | 38.35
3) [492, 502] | 37.33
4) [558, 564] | 43.61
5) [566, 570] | 45.84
